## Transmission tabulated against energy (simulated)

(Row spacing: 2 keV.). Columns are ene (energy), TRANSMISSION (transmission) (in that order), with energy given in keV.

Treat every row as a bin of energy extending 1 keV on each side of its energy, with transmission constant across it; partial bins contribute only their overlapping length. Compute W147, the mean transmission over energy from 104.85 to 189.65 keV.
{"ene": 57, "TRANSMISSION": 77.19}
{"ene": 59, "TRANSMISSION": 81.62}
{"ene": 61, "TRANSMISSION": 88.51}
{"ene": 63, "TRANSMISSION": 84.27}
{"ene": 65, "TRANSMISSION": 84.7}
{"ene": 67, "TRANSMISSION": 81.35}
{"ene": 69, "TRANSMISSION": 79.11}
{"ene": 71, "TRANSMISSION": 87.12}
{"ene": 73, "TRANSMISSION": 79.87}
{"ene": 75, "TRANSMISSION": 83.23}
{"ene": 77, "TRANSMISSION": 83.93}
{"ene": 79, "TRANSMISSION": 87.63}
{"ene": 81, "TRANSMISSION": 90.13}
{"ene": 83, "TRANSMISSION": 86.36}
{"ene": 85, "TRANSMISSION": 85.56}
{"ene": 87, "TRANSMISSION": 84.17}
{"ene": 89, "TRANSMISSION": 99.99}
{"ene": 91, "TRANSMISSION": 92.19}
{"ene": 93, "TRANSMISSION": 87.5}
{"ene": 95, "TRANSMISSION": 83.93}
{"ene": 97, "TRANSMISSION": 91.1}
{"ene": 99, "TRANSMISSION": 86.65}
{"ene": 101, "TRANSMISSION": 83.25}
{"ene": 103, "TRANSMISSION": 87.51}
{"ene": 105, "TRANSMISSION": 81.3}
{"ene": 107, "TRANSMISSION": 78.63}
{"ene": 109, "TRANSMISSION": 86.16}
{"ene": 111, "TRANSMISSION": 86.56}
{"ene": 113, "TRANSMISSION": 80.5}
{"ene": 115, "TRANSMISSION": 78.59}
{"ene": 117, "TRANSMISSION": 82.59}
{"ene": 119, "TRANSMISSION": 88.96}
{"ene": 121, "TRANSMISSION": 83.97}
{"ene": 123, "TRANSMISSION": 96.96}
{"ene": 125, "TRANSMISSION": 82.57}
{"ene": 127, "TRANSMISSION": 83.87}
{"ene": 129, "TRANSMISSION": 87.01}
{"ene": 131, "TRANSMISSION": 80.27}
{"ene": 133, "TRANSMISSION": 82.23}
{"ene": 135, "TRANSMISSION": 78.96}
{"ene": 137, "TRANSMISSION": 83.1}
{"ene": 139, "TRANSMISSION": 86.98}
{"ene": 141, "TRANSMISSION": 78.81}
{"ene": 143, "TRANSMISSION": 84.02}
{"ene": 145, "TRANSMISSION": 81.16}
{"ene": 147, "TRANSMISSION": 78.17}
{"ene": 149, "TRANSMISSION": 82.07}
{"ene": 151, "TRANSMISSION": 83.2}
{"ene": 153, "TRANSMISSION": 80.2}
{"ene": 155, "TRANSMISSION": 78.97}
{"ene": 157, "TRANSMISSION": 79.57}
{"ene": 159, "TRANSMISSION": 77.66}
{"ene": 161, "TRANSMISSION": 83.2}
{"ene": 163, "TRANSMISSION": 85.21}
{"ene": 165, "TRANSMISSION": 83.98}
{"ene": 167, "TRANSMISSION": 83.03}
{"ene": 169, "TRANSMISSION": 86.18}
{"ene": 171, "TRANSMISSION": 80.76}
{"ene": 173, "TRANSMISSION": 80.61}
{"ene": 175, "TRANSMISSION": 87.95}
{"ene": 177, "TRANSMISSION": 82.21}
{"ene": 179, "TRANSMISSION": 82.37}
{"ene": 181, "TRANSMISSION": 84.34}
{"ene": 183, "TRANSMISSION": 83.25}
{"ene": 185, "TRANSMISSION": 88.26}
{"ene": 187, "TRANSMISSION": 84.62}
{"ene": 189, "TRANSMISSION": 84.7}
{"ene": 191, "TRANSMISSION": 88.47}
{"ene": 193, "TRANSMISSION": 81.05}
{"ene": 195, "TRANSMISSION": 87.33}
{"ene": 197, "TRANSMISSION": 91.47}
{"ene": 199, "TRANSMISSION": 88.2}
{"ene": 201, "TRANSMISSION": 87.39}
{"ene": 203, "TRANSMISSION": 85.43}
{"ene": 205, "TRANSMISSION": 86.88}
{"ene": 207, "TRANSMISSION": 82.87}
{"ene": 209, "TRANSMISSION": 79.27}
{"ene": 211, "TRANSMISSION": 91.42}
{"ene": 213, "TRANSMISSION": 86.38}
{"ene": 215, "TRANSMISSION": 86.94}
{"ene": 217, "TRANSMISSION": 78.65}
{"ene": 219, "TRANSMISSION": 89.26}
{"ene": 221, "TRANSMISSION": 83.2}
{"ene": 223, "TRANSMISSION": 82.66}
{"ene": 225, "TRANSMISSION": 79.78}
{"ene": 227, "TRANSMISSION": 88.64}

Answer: 83.1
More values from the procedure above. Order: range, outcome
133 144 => 82.4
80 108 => 87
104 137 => 83.7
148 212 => 84.1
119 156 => 83.1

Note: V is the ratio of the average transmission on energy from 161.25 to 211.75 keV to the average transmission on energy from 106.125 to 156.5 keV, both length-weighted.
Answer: 1.0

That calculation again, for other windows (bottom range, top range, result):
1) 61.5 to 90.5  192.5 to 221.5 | 1.00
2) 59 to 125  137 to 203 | 0.98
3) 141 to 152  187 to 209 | 1.06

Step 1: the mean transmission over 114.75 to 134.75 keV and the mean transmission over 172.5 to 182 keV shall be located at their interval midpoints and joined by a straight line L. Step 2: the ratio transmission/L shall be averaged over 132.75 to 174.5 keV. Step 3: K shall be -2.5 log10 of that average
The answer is 0.03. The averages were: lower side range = 84.7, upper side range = 83.6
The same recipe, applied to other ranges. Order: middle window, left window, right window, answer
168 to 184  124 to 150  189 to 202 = 0.026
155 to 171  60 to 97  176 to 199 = 0.042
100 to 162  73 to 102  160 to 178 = 0.033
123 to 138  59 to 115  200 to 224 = 0.022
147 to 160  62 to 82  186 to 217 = 0.068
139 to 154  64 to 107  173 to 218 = 0.053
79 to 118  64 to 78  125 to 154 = -0.044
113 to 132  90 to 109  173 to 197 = 0.011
